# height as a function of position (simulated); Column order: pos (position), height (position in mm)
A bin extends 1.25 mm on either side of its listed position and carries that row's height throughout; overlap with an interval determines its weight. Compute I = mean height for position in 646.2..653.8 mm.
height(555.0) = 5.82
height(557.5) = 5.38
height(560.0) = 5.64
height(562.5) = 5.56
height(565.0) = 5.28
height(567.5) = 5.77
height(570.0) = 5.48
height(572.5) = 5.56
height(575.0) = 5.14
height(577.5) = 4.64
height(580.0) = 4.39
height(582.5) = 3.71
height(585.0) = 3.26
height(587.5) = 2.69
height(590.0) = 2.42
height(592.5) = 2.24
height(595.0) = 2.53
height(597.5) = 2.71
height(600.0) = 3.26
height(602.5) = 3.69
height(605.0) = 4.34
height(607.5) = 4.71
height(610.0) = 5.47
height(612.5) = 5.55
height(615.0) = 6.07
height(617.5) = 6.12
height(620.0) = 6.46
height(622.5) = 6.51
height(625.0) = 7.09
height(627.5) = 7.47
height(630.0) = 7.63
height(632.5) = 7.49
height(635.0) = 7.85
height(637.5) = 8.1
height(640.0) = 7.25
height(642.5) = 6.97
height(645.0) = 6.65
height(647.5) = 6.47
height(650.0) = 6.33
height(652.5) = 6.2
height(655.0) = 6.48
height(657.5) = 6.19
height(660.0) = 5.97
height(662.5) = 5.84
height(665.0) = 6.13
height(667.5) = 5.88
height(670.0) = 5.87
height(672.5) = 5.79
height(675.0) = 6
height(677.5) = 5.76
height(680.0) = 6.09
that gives 6.34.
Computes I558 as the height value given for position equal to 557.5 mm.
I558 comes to 5.38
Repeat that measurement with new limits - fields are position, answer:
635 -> 7.85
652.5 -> 6.2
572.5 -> 5.56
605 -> 4.34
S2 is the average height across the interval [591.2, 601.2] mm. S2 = 2.68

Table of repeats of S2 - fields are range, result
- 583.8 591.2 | 2.79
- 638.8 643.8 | 7.1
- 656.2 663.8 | 6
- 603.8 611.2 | 4.84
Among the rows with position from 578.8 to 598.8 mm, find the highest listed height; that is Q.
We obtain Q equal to 4.39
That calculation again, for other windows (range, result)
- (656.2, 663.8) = 6.19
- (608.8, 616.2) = 6.07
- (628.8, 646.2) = 8.1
